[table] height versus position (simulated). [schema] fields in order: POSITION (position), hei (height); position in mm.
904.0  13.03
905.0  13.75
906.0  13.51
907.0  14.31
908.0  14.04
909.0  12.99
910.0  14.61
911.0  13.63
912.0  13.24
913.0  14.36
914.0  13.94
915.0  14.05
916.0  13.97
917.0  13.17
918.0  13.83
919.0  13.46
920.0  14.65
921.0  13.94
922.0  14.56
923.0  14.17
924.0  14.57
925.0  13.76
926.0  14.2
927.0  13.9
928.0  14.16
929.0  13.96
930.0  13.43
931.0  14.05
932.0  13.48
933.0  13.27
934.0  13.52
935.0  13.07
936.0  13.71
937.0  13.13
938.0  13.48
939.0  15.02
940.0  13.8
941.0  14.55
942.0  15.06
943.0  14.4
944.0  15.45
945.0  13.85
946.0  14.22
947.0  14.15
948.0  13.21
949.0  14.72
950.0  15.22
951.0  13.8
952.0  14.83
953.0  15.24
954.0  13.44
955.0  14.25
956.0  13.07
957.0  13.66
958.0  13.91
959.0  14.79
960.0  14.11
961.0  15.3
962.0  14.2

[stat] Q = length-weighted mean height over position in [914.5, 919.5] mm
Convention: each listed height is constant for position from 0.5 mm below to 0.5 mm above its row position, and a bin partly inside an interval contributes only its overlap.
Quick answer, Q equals 13.7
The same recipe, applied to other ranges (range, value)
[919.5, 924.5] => 14.4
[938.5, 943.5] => 14.6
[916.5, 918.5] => 13.5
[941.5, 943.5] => 14.7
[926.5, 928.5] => 14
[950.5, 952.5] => 14.3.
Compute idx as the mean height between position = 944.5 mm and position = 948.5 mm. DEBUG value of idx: 13.9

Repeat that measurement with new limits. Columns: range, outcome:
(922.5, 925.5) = 14.2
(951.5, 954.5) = 14.5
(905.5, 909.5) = 13.7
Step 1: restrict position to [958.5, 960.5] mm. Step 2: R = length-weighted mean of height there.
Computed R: 14.4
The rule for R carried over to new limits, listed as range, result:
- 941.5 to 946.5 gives 14.6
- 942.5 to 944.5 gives 14.9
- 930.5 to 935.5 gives 13.5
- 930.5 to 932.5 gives 13.8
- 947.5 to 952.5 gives 14.4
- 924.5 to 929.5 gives 14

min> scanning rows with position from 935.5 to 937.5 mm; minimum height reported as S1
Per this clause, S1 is 13.13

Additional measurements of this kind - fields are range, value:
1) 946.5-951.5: 13.21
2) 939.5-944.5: 13.8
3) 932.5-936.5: 13.07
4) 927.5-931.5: 13.43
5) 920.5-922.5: 13.94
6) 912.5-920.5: 13.17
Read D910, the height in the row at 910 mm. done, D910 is 14.61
